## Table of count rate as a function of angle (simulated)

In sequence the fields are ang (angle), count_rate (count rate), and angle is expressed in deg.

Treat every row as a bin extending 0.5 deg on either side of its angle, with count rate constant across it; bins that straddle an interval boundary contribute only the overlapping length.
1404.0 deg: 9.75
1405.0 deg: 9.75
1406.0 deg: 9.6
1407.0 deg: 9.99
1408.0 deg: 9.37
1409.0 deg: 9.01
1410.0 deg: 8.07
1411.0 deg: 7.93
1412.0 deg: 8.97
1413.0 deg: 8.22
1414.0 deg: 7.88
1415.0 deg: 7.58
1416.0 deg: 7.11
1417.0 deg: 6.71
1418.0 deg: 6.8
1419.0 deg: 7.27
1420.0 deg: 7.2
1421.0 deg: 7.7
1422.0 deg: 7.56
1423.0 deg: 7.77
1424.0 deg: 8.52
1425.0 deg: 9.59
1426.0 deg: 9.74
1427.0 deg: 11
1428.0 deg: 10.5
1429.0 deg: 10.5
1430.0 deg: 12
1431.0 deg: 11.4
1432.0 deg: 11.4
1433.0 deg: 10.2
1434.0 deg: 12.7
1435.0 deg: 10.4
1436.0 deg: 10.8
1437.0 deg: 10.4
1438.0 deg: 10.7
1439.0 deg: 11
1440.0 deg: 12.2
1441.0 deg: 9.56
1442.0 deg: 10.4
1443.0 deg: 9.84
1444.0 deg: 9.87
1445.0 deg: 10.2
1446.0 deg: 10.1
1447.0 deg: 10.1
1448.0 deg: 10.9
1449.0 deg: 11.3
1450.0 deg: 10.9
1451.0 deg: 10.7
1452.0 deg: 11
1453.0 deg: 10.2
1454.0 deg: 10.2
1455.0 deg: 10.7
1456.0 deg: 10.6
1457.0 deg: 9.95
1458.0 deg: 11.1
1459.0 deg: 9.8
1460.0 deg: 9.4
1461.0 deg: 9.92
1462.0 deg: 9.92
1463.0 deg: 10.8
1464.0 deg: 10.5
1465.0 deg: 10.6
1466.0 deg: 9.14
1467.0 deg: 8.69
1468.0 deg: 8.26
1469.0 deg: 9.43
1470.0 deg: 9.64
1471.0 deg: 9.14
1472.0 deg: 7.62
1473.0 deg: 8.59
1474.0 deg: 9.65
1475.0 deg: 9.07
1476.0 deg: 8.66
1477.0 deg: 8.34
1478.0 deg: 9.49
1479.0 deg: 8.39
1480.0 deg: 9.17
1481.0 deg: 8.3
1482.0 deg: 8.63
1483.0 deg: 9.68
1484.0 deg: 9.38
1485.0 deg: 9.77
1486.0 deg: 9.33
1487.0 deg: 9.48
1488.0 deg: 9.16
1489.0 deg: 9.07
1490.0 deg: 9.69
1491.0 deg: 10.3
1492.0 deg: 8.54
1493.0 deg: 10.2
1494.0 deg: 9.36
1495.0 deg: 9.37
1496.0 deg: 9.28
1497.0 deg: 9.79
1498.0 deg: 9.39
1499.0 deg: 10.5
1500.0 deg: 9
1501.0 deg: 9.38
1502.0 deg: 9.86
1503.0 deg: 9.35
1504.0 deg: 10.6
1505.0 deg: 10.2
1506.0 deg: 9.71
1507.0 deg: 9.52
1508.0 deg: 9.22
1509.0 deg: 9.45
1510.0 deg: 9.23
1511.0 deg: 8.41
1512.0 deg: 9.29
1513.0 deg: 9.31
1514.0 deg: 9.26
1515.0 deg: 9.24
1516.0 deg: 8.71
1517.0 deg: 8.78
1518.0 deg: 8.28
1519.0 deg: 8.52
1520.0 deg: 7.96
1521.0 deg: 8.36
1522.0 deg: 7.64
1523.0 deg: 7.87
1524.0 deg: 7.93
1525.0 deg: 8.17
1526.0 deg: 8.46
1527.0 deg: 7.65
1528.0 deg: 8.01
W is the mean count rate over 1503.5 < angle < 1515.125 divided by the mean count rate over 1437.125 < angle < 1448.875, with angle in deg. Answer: 0.90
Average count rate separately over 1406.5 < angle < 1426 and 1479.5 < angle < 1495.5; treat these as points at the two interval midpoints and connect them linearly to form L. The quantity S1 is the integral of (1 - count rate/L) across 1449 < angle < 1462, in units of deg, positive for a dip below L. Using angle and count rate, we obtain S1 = -2.4 deg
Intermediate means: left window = 8.11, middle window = 10.4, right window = 9.34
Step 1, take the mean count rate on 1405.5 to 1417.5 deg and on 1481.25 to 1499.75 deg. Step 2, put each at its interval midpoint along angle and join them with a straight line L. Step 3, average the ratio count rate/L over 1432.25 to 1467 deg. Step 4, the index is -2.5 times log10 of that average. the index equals -0.18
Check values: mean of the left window 8.37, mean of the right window 9.47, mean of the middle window 10.5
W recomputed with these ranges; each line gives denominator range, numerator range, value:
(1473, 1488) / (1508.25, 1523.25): 0.96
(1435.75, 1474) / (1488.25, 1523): 0.91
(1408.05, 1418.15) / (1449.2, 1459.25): 1.33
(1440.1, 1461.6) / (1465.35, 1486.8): 0.87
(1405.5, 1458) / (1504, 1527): 0.91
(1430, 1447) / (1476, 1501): 0.87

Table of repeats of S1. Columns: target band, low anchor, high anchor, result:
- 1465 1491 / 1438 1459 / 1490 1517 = 2.3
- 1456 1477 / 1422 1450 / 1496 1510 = 1.2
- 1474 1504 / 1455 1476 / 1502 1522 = 0.0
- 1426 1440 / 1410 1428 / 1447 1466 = -3.1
